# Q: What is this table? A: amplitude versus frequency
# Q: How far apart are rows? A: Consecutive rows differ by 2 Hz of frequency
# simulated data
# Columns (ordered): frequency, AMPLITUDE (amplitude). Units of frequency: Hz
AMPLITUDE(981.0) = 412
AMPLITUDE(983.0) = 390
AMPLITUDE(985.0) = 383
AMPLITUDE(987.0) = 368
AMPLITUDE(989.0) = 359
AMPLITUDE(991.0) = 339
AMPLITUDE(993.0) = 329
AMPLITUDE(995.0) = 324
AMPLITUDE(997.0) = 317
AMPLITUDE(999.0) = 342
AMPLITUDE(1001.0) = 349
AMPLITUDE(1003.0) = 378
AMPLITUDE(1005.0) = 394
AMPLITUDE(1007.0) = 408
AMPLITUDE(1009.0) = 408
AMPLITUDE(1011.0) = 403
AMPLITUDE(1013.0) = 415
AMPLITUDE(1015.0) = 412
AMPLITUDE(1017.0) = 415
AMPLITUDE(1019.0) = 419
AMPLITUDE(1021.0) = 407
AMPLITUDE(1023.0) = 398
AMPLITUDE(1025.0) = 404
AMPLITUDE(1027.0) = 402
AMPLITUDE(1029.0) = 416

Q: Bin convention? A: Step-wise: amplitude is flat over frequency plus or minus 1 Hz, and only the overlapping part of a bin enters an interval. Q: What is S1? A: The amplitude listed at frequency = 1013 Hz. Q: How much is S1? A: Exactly 415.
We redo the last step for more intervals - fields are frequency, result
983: 390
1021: 407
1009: 408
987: 368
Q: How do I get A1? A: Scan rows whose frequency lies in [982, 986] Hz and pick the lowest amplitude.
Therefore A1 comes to 383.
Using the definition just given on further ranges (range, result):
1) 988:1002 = 317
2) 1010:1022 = 403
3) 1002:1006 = 378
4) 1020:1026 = 398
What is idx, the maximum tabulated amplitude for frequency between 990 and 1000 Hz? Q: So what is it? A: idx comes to 342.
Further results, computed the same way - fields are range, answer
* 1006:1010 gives 408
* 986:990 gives 368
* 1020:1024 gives 407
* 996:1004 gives 378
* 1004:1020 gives 419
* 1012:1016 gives 415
